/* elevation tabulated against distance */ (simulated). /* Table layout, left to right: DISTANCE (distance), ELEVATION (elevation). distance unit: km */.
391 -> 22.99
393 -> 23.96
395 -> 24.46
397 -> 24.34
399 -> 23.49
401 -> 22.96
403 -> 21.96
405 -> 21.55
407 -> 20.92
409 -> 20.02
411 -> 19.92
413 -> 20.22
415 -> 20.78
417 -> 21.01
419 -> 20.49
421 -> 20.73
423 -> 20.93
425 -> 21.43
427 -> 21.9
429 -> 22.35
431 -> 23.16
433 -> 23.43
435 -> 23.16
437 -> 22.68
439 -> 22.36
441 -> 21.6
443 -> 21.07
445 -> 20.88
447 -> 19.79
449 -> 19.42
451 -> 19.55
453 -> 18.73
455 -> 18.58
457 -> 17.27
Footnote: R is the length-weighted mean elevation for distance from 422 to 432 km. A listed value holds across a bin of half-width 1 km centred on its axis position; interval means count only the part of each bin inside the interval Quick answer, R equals 22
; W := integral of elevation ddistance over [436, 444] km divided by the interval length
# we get 21.9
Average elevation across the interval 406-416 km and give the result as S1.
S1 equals 20.4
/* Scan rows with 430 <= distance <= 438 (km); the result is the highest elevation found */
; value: 23.43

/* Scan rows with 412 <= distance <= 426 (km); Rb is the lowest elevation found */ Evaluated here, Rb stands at 20.22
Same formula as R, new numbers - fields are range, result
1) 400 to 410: 21.5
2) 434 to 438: 22.9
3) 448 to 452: 19.5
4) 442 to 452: 20.1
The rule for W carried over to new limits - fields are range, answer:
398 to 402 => 23.2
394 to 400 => 24.1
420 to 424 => 20.8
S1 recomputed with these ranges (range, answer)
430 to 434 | 23.3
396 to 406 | 22.9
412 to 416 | 20.5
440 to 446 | 21.2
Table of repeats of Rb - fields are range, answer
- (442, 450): 19.42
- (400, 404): 21.96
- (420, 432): 20.73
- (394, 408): 20.92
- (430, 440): 22.36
